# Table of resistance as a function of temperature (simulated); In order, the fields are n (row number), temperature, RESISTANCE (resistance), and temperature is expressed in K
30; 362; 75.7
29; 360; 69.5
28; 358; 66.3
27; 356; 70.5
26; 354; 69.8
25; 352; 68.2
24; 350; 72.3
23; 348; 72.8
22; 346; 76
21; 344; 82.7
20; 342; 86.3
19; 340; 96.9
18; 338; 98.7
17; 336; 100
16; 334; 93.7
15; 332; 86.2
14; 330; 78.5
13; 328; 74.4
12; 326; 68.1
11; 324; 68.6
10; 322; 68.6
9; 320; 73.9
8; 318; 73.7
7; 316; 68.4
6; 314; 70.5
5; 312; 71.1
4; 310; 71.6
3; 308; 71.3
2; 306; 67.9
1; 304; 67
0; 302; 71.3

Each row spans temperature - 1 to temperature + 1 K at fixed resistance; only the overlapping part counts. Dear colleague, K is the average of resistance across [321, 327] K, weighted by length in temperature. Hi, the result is 68.4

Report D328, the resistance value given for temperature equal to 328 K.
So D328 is 74.4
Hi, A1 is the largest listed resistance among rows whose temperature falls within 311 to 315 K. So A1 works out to 71.1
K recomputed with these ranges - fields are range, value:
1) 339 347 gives 85.5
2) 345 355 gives 71.8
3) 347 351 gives 72.5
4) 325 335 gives 80.2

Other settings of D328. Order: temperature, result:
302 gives 71.3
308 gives 71.3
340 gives 96.9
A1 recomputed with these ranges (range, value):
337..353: 98.7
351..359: 70.5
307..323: 73.9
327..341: 100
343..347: 82.7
